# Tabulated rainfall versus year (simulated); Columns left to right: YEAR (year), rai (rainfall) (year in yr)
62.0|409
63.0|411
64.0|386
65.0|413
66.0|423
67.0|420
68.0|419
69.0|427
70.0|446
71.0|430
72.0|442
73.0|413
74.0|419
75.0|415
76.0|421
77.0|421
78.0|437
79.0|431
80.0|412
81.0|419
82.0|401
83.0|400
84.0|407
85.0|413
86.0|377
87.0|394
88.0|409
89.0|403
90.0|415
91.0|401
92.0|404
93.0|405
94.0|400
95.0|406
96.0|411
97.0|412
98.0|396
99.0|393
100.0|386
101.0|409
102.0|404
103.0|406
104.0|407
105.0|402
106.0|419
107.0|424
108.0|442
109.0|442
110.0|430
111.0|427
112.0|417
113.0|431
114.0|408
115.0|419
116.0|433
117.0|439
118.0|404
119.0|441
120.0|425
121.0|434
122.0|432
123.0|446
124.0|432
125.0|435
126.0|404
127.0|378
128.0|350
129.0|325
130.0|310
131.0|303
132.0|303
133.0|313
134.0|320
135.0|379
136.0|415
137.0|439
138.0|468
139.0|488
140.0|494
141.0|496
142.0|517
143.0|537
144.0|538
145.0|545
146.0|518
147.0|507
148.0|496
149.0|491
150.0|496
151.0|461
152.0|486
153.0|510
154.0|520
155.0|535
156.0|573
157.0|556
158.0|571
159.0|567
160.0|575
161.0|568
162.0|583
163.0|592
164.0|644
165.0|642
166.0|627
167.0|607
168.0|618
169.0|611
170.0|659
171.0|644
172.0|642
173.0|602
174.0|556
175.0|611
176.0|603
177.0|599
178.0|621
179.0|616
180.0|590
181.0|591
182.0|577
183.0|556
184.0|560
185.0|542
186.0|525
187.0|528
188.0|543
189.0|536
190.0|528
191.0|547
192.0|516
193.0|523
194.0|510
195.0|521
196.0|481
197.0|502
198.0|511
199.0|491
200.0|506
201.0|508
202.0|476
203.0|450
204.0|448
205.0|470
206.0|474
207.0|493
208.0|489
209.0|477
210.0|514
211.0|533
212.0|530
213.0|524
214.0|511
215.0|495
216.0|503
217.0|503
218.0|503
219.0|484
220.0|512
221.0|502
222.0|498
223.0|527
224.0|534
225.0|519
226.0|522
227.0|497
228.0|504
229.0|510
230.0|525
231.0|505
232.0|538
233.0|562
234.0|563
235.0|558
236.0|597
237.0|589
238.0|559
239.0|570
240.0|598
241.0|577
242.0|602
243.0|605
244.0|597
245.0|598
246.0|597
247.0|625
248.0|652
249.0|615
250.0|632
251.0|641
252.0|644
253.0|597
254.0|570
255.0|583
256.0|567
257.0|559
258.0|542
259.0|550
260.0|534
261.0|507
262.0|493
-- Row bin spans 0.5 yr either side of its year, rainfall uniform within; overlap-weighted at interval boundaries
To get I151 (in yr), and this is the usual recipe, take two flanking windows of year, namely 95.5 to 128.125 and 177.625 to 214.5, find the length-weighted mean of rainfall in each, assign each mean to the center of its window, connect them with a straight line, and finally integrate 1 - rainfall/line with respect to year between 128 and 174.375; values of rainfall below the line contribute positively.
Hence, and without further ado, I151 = -4.3 yr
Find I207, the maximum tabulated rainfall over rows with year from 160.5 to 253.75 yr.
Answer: 659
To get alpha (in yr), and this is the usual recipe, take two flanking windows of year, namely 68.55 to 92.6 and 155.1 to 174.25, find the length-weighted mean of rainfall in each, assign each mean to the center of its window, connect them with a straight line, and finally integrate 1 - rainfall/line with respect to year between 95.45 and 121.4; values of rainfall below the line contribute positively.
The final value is 3.2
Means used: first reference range 415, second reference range 601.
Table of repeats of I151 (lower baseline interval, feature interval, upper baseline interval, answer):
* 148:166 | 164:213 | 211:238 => -0.8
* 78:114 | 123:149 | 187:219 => 0.9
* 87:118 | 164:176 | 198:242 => -3.7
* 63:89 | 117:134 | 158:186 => 4.2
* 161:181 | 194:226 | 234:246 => 5.2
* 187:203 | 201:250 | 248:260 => 1.7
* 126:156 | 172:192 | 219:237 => -3.5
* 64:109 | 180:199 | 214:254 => -0.7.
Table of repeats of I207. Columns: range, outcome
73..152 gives 545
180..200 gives 591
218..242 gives 602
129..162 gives 583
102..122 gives 442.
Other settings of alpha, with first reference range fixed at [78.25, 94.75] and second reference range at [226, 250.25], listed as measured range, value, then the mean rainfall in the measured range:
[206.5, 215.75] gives 0.6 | 507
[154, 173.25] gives -4.2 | 599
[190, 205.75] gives 0.9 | 498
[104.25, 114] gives 0.1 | 425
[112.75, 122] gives 0.3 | 426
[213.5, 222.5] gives 0.8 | 501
